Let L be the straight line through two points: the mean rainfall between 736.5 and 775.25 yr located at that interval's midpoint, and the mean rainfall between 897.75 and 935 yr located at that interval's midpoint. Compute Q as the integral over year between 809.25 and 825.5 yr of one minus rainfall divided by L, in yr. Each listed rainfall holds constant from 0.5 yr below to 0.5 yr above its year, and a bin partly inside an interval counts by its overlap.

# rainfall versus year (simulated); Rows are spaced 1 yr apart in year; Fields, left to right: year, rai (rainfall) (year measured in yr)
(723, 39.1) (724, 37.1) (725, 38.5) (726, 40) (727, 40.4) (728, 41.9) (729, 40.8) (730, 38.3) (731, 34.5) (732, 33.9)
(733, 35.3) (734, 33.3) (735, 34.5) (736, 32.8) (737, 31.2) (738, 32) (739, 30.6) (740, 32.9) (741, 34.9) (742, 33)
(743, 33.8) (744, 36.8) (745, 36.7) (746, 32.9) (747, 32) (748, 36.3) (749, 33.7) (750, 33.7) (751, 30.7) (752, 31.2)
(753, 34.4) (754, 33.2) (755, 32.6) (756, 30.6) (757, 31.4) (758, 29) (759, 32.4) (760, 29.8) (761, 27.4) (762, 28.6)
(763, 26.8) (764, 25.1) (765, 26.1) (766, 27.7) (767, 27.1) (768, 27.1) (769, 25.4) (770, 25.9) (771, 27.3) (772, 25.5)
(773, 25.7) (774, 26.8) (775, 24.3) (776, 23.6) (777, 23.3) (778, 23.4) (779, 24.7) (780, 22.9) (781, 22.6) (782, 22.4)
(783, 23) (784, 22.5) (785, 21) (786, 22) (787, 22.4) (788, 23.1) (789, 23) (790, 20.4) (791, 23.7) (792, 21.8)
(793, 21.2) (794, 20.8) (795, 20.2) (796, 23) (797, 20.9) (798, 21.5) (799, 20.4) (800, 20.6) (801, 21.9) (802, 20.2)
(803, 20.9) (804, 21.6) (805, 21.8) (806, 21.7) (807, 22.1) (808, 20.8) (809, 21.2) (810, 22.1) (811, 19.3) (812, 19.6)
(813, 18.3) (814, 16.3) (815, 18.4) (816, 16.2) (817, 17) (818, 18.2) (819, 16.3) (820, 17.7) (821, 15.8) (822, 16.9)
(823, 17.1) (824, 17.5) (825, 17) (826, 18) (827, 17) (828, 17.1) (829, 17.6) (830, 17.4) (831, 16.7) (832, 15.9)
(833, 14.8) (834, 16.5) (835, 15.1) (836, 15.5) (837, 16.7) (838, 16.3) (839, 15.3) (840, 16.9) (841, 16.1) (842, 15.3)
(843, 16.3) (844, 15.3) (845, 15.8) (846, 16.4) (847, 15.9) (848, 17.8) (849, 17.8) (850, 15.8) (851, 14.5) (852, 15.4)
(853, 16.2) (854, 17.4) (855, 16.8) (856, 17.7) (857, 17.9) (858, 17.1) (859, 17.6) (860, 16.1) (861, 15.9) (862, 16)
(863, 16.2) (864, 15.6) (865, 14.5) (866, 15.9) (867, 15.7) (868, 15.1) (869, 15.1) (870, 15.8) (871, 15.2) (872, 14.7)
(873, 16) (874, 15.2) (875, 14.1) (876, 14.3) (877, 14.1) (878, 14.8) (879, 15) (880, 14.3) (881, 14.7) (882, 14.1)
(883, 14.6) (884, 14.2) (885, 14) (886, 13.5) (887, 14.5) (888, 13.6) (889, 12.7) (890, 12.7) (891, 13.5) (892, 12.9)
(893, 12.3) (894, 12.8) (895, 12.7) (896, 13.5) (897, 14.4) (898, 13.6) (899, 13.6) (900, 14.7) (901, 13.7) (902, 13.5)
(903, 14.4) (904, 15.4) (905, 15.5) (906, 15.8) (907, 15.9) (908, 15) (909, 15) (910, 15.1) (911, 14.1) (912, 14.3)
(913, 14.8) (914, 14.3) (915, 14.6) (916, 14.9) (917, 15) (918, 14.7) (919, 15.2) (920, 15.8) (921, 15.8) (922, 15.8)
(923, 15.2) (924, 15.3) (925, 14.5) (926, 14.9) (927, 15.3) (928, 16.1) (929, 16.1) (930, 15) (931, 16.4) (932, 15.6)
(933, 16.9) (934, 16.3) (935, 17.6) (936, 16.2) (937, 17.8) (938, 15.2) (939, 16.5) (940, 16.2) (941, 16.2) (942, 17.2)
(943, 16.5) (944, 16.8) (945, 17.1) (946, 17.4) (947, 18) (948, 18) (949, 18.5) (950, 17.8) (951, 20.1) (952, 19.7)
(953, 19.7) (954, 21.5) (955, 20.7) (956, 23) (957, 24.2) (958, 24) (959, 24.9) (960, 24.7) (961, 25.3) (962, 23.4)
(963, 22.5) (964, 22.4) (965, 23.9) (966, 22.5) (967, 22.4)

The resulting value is 4.5 yr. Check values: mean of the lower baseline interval 30.4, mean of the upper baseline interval 15.1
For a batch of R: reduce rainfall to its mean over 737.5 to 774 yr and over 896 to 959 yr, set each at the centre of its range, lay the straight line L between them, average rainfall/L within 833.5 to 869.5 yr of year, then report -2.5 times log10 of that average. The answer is 0.37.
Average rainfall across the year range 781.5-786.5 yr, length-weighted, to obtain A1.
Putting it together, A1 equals 22.2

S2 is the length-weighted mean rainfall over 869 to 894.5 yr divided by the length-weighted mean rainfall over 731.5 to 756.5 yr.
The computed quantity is 0.4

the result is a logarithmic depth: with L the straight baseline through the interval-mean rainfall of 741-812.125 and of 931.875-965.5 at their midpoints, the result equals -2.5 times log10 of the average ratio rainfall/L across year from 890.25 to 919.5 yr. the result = 0.42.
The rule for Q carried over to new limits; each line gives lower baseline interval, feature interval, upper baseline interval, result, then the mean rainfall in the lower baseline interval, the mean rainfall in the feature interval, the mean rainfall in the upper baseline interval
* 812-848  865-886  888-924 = 0.7 yr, 16.6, 14.8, 14.4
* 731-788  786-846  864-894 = 9.3 yr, 29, 18.7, 14.4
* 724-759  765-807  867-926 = 8.2 yr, 34.4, 23.1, 14.5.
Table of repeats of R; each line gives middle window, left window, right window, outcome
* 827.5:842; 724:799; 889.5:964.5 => 0.40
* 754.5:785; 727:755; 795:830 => 0.08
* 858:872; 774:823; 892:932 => 0.10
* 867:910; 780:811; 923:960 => 0.32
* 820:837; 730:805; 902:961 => 0.38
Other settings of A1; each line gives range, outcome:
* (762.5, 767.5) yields 26.6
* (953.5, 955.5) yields 21.1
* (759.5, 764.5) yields 27.5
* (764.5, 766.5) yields 26.9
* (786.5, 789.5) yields 22.8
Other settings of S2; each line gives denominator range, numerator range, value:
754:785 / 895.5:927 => 0.56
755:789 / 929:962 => 0.73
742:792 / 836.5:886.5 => 0.57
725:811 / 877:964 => 0.59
